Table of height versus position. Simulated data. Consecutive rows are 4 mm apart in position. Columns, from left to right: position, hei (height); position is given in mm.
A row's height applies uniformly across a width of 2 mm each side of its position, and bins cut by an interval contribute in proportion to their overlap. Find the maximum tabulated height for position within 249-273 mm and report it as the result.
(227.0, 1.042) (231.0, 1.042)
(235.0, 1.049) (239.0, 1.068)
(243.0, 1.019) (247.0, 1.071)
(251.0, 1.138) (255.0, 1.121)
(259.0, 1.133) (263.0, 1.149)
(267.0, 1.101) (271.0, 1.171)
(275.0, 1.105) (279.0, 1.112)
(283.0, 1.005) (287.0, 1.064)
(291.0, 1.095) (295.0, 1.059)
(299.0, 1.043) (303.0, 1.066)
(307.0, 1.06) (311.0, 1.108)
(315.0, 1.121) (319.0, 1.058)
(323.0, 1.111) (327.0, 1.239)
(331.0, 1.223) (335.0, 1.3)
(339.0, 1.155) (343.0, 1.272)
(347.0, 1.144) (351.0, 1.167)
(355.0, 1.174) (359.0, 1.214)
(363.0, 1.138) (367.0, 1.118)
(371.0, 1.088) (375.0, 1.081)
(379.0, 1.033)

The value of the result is 1.171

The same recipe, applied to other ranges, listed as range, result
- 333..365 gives 1.3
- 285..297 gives 1.095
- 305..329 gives 1.239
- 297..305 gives 1.066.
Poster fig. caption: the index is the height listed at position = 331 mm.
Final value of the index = 1.223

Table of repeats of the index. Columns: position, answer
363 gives 1.138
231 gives 1.042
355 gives 1.174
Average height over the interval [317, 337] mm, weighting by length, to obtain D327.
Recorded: 1.19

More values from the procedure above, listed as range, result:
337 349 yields 1.19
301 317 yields 1.09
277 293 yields 1.07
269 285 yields 1.1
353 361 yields 1.19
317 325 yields 1.08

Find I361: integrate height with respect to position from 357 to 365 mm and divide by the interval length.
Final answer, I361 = 1.18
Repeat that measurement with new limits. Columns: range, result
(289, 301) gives 1.07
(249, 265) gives 1.14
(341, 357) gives 1.19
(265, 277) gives 1.13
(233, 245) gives 1.05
